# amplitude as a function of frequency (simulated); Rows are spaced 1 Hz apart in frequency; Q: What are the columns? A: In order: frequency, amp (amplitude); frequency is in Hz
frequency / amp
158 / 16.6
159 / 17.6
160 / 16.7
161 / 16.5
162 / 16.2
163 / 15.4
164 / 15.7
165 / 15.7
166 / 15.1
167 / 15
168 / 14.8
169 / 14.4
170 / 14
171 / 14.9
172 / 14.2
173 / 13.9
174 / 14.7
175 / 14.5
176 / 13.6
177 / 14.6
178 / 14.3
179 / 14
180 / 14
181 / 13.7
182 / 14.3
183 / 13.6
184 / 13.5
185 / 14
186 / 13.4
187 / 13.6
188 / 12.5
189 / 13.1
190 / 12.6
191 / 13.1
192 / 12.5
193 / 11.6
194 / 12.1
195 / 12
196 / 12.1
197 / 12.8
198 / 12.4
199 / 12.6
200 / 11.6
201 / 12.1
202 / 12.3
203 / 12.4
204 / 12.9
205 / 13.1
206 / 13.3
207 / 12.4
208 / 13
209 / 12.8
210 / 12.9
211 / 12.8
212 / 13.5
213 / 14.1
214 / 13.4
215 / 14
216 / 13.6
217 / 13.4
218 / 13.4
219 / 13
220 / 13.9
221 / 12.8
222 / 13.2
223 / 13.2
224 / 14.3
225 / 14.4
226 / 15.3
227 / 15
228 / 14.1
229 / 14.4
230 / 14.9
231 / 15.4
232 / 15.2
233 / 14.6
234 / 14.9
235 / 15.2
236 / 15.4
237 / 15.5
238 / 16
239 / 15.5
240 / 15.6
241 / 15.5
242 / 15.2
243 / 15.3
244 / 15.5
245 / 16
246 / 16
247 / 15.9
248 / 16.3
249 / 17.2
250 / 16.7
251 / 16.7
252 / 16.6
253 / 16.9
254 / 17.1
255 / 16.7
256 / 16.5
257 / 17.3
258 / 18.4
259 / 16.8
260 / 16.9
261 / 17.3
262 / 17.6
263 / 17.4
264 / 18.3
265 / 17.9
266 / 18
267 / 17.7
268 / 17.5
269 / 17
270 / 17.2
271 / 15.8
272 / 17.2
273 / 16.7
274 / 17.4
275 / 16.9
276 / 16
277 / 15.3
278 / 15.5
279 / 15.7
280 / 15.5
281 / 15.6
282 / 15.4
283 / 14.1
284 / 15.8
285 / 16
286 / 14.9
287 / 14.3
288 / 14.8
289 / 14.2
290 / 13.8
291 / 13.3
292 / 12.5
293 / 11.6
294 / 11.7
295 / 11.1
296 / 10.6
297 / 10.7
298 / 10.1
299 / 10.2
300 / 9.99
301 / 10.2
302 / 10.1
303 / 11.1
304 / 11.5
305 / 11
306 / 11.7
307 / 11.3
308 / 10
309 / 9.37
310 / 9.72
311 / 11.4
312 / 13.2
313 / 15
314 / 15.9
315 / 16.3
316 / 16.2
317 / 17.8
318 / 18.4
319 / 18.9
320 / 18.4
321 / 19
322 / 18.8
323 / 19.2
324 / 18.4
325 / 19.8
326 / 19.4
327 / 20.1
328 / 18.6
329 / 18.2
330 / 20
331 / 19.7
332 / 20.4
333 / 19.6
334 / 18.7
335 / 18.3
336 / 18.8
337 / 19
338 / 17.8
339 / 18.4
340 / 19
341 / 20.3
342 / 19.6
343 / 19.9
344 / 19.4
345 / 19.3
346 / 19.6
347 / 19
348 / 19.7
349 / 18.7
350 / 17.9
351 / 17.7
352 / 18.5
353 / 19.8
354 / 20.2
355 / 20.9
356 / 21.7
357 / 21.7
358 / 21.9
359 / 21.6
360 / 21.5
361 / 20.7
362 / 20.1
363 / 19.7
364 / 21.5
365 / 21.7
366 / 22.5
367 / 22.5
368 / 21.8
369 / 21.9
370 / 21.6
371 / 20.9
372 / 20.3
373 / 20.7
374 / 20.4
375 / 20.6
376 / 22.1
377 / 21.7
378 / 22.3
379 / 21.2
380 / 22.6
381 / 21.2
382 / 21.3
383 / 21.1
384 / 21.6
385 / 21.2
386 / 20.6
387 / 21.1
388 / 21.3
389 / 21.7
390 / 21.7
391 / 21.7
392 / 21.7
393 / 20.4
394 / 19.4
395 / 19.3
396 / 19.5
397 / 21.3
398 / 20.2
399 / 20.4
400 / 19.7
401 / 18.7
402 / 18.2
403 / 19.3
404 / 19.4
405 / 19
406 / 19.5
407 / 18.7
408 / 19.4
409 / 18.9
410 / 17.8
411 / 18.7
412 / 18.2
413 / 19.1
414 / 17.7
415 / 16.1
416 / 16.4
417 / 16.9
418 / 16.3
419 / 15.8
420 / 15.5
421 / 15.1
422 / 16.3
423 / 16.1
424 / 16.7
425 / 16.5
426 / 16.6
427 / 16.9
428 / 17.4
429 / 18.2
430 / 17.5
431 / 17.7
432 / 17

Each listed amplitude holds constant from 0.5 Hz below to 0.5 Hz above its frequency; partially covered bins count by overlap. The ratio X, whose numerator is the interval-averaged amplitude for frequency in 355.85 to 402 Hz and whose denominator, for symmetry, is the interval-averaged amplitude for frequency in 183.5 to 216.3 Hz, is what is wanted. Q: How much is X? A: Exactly 1.64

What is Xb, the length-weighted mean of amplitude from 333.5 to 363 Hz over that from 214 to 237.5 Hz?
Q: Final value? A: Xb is 1.4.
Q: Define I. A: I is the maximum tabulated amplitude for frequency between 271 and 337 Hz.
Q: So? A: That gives 20.4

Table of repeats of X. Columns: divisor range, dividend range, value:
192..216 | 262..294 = 1.24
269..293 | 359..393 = 1.39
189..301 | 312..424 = 1.34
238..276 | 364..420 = 1.20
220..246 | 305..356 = 1.19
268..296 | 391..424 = 1.23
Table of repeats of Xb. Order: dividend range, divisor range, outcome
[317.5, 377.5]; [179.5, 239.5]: 1.47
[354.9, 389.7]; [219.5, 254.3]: 1.40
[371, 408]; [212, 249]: 1.40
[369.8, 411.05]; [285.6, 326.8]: 1.48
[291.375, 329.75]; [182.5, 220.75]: 1.10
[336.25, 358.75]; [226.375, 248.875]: 1.27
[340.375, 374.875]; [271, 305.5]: 1.50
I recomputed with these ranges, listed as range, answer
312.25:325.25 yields 19.8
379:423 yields 22.6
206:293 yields 18.4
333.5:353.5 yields 20.3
